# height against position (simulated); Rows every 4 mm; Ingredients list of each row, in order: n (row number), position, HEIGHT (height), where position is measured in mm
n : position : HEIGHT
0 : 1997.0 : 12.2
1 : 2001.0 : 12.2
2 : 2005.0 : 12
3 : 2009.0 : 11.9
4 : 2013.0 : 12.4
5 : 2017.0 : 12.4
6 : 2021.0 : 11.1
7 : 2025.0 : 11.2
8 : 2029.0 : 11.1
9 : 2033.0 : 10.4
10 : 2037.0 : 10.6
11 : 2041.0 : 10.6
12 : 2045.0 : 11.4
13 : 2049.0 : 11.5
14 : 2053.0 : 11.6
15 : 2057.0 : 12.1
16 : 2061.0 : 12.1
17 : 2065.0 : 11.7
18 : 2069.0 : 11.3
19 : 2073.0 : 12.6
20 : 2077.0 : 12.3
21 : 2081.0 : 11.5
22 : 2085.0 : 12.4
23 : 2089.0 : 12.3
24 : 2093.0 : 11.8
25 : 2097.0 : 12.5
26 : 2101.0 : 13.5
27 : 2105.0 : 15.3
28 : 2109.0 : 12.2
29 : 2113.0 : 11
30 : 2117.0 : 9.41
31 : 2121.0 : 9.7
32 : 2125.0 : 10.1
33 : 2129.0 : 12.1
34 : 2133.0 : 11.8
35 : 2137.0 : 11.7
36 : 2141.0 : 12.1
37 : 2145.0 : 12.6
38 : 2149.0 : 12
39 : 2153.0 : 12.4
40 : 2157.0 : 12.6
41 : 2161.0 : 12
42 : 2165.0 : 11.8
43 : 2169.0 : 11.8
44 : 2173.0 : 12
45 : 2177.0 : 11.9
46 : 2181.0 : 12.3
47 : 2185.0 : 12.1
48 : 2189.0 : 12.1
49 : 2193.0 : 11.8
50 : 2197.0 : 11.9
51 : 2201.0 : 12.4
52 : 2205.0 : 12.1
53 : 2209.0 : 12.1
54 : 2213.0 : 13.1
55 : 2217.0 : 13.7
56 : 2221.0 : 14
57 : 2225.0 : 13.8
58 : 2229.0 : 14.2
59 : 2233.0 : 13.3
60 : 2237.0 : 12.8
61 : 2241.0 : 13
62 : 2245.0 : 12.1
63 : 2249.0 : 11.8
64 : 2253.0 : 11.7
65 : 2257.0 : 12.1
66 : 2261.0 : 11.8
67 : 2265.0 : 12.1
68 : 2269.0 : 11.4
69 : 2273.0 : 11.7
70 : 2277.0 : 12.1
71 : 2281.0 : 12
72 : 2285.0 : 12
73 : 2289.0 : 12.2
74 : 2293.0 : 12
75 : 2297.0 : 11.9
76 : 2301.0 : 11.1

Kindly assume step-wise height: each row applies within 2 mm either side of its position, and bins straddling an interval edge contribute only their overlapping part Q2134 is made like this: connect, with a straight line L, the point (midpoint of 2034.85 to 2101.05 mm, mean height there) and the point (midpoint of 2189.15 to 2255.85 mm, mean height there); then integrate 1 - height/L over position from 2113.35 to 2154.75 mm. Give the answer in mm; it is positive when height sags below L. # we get 2.8 mm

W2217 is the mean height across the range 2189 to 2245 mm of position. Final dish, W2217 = 12.9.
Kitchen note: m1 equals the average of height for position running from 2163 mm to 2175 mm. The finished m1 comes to 11.9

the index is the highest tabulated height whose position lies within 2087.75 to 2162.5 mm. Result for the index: 15.3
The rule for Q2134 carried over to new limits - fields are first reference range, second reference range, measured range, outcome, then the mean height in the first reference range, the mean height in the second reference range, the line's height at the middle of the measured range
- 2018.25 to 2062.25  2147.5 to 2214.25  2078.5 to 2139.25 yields -0.8 mm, 11.3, 12.1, 11.7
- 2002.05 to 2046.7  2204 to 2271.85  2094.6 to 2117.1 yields -1.3 mm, 11.4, 12.6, 11.9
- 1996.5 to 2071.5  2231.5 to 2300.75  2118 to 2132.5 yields 1.4 mm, 11.6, 12.1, 11.8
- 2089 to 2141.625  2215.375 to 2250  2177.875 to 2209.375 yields 1.6 mm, 11.8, 13.2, 12.7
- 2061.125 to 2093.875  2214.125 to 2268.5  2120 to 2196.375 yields 3.2 mm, 12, 12.8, 12.4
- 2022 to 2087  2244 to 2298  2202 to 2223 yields -2.1 mm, 11.5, 11.9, 11.8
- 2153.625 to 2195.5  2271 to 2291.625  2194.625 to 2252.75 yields -3.9 mm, 12.1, 12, 12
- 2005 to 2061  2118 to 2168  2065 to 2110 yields -3.6 mm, 11.5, 11.7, 11.6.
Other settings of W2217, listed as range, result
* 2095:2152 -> 11.9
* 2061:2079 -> 12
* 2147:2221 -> 12.3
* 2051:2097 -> 12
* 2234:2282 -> 12.1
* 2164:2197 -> 12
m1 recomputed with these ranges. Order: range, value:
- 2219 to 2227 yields 13.9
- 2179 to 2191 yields 12.2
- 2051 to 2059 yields 11.8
